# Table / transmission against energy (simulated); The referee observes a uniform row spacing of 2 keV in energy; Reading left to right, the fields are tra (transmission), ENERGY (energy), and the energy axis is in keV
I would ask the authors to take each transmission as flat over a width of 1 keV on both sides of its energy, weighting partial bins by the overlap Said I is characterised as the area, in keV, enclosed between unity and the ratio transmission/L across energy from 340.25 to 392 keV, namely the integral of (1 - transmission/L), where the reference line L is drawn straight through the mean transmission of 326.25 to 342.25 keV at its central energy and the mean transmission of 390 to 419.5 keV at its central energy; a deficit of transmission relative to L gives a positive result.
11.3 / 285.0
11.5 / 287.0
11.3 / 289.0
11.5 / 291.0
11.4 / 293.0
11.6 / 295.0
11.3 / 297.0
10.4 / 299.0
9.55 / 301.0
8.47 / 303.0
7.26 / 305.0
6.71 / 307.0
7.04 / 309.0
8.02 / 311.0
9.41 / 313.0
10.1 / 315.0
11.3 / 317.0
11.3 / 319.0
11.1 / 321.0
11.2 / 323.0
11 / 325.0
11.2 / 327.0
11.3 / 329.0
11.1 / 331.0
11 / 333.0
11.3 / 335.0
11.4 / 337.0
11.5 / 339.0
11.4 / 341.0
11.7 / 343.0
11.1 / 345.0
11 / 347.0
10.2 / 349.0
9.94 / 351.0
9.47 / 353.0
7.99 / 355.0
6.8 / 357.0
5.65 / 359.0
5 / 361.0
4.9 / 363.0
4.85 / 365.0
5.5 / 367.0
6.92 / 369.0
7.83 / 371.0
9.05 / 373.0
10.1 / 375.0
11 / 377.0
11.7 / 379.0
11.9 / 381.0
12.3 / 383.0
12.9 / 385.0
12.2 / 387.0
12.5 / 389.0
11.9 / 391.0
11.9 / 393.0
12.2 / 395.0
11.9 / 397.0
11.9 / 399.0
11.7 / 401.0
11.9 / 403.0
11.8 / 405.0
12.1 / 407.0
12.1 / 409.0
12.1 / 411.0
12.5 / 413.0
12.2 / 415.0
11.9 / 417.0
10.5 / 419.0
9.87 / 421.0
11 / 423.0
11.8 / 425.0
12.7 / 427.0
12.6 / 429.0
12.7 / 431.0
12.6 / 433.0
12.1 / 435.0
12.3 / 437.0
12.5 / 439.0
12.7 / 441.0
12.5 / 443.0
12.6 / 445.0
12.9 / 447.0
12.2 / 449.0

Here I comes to 9.56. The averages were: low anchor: 11.3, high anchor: 11.9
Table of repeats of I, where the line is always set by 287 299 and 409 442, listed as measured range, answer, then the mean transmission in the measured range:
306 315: 2.7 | 8.05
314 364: 6.8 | 10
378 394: -0.5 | 12.2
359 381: 7.4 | 7.78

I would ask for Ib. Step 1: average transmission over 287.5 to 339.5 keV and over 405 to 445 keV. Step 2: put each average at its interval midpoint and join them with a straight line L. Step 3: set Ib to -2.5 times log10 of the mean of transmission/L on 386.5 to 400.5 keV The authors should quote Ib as -0.05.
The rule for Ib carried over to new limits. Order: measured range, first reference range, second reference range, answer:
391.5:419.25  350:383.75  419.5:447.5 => -0.14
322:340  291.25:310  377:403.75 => -0.09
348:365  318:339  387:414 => 0.49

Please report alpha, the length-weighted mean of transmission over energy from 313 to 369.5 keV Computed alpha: 9.56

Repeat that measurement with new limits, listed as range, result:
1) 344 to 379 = 8.18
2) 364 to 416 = 11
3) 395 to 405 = 11.9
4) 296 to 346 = 10.3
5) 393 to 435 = 11.9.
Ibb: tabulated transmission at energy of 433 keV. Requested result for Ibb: 12.6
